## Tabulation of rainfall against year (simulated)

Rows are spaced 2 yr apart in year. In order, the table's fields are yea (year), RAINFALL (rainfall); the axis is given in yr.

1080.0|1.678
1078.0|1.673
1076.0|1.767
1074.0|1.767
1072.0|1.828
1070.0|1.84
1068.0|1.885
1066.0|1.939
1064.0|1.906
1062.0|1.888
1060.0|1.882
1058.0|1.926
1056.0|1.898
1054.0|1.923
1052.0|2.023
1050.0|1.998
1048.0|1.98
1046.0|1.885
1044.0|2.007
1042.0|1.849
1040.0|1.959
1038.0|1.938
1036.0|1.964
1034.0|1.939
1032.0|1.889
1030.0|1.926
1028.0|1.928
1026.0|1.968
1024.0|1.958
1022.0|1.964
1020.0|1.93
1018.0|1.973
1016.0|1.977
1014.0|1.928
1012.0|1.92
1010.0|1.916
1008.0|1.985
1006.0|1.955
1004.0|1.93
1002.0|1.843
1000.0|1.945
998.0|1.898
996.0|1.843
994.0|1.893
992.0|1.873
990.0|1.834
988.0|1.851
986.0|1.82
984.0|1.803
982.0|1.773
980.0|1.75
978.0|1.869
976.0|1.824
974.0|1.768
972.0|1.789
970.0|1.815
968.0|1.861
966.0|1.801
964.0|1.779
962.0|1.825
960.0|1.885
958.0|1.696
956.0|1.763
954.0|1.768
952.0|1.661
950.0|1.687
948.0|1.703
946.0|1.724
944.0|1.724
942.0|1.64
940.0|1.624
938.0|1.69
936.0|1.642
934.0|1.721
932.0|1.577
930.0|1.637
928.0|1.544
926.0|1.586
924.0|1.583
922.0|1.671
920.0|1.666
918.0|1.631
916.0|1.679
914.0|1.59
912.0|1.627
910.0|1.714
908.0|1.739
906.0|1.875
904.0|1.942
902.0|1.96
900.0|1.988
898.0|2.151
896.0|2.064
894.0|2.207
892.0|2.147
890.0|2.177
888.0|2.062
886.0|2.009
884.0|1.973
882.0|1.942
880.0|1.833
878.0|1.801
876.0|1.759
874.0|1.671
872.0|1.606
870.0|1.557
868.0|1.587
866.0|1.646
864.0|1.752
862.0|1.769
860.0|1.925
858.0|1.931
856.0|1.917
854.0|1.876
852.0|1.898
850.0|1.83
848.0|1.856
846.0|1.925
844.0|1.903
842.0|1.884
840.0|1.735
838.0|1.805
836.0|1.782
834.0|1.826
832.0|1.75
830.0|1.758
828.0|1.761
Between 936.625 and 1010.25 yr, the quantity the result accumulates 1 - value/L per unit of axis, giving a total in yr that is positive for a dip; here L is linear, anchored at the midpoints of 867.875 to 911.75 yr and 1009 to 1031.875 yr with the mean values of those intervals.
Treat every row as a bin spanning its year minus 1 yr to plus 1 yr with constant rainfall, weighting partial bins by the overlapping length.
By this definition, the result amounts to 4.7 yr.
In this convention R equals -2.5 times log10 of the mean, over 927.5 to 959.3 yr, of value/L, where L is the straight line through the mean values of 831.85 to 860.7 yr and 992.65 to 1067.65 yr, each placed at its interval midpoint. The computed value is 0.13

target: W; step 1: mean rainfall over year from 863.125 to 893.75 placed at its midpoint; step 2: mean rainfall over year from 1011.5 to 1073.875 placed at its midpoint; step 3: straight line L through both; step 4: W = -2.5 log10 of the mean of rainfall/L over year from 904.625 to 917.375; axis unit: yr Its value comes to 0.09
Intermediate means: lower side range 1.84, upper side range 1.93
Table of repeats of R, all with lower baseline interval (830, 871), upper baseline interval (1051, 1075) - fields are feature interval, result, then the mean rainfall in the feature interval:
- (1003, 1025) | -0.043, 1.95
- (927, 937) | 0.135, 1.62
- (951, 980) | 0.036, 1.79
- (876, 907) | -0.101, 2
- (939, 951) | 0.099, 1.68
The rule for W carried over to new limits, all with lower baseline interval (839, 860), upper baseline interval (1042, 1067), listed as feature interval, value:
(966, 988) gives 0.06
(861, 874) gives 0.14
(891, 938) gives 0.07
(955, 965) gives 0.07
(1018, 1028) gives -0.02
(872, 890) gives 0.00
